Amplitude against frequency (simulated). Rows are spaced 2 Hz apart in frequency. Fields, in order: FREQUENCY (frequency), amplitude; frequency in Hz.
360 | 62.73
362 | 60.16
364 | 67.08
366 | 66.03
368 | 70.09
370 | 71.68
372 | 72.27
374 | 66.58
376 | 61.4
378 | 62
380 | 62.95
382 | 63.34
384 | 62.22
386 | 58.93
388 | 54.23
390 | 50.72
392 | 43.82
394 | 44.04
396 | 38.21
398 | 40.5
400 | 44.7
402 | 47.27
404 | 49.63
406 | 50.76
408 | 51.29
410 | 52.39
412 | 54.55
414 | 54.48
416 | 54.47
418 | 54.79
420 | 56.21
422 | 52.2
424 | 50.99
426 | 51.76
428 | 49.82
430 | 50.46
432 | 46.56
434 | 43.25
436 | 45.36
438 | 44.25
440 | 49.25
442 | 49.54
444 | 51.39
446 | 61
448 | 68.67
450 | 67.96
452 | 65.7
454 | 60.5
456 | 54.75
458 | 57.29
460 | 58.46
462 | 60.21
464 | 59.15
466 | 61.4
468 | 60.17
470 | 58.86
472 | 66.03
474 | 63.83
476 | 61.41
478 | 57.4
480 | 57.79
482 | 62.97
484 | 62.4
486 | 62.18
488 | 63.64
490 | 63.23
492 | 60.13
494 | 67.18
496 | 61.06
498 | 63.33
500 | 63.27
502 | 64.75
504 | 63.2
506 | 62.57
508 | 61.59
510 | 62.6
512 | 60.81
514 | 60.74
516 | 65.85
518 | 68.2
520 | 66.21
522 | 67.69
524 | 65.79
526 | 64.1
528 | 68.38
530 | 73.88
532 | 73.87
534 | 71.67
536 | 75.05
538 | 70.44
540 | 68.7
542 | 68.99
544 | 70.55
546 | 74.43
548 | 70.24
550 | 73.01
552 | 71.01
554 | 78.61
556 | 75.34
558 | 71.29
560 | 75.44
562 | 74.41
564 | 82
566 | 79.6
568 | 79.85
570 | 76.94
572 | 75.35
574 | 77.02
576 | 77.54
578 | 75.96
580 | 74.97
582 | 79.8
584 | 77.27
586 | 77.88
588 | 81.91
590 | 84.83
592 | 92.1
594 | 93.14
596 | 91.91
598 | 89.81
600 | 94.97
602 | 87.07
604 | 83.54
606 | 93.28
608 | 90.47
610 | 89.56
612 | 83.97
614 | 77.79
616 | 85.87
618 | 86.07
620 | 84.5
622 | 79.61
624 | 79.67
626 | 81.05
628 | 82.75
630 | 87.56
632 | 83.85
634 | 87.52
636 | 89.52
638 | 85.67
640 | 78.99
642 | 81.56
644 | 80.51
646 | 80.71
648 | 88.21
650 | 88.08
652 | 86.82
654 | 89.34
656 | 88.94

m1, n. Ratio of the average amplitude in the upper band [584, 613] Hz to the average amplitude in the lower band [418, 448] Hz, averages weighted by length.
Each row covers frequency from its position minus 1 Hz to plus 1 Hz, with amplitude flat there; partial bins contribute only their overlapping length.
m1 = 1.72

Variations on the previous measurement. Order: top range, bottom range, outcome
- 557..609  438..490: 1.37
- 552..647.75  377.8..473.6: 1.52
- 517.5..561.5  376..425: 1.36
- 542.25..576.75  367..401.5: 1.33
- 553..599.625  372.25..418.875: 1.50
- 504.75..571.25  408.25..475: 1.27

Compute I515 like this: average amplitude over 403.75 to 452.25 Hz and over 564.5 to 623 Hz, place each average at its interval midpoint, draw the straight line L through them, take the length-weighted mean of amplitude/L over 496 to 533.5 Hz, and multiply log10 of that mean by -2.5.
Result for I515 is 0.059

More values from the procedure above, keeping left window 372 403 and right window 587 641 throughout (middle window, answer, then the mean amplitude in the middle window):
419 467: 0.13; 54.8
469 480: 0.09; 61.2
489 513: 0.12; 62.8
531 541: 0.05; 71.9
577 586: 0.06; 77.1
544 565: 0.05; 74.4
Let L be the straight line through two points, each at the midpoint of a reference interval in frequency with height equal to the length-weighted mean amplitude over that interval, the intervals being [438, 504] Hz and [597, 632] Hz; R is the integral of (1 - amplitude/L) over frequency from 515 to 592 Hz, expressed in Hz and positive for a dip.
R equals 1.04 Hz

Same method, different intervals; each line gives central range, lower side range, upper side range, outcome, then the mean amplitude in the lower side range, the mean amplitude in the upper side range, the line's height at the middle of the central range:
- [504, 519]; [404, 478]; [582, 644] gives 1.00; 55.5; 85.3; 67.7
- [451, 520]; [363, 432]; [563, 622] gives 6.14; 55.2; 83.6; 68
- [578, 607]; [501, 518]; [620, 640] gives -3.02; 63.1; 83.9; 77.4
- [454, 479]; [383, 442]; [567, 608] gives 0.13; 49.9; 83.4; 60.2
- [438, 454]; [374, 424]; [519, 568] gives 0.29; 53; 72.3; 59.2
